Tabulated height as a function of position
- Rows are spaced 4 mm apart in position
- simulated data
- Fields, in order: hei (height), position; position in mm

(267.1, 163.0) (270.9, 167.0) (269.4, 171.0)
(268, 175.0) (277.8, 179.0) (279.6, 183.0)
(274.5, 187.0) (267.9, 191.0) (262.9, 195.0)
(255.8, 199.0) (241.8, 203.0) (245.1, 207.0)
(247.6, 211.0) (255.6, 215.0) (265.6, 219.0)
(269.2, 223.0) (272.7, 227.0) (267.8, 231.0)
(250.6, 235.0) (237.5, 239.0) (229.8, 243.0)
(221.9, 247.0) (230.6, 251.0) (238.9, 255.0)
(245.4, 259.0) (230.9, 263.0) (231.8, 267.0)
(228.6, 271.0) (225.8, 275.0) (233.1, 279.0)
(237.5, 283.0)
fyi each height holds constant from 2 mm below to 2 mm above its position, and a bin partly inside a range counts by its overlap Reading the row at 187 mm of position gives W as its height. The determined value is 274.5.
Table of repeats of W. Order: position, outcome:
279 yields 233.1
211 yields 247.6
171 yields 269.4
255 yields 238.9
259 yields 245.4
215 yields 255.6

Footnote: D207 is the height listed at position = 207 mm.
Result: 245.1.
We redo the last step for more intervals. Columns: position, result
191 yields 267.9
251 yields 230.6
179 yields 277.8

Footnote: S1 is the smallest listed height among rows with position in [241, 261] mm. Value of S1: 221.9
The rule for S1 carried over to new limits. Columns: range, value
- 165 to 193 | 267.9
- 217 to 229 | 265.6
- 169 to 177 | 268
